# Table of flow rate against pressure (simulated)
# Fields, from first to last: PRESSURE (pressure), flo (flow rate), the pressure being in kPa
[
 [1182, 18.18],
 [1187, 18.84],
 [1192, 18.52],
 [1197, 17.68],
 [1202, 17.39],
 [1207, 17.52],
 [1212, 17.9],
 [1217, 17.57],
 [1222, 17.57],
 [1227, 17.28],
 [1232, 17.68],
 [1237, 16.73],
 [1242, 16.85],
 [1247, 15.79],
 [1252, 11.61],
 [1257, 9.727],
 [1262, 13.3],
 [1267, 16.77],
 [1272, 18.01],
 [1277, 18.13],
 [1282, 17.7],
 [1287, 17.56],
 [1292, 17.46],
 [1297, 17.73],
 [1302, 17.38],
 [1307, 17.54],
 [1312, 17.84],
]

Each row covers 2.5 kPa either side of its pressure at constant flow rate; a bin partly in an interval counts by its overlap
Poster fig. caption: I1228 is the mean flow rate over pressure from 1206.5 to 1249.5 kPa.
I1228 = 17.2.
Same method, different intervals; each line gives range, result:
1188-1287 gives 16.6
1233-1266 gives 14.3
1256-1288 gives 16.1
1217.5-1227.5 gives 17.5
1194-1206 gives 17.6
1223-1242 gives 17.2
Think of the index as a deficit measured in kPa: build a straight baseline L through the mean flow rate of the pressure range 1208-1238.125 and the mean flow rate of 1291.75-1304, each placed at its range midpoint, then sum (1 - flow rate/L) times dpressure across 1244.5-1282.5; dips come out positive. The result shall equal 5.5 kPa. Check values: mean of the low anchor 17.5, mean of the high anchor 17.5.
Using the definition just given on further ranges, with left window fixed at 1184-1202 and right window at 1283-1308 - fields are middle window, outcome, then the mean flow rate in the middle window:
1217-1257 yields 4.5 kPa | 15.9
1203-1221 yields 0.5 kPa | 17.6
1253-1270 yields 4.3 kPa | 13.3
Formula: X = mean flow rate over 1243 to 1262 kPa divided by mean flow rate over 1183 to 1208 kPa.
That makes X 0.7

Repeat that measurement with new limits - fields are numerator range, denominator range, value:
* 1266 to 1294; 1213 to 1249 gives 1.03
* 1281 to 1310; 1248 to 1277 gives 1.22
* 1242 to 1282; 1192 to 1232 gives 0.86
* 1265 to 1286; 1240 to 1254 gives 1.19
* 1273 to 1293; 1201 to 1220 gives 1.01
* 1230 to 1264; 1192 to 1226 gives 0.82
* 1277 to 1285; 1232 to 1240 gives 1.05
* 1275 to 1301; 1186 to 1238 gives 1.00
